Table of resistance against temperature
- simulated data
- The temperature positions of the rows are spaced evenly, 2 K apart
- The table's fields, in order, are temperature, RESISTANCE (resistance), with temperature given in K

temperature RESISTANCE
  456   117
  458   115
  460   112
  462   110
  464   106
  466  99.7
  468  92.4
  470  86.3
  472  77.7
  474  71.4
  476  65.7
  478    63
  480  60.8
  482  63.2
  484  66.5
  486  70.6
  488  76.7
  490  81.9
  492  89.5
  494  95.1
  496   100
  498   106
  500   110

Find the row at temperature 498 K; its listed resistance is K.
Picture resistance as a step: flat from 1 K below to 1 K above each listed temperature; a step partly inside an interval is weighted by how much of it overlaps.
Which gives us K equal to 106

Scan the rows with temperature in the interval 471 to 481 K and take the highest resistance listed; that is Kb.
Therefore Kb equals 77.7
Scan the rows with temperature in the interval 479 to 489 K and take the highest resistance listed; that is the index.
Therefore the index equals 76.7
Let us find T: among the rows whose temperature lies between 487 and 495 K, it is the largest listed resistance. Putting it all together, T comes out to 95.1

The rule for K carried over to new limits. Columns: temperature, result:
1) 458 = 115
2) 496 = 100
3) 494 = 95.1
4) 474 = 71.4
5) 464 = 106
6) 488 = 76.7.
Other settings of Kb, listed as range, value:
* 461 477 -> 110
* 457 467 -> 115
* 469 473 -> 86.3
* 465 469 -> 99.7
